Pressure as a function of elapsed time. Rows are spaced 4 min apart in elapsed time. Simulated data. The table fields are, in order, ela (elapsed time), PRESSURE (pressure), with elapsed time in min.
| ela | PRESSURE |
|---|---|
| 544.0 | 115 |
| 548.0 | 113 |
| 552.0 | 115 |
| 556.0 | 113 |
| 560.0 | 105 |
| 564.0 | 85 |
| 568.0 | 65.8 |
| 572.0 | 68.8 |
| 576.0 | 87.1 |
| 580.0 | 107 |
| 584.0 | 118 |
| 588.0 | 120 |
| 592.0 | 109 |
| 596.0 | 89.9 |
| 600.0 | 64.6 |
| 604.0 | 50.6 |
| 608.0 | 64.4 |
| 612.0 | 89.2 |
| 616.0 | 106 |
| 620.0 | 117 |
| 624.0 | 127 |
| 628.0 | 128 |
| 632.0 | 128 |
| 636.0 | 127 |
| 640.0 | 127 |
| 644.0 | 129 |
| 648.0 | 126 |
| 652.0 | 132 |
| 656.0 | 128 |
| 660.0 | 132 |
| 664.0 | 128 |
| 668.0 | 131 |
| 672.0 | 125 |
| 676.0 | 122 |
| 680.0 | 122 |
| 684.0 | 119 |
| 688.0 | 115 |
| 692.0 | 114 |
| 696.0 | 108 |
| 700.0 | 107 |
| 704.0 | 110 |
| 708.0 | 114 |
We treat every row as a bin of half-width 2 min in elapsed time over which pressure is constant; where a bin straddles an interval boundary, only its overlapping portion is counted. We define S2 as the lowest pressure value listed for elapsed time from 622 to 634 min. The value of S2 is 127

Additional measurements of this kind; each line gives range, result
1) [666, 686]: 119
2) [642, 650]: 126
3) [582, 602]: 64.6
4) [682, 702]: 107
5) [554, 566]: 85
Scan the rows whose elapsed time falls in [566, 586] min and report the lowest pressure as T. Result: 65.8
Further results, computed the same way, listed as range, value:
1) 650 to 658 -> 128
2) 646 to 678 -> 122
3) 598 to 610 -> 50.6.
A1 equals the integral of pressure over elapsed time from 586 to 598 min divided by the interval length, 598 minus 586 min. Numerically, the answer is 106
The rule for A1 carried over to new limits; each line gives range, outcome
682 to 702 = 113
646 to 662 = 130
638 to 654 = 128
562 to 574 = 73.2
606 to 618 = 86.5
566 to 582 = 82.2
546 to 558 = 114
